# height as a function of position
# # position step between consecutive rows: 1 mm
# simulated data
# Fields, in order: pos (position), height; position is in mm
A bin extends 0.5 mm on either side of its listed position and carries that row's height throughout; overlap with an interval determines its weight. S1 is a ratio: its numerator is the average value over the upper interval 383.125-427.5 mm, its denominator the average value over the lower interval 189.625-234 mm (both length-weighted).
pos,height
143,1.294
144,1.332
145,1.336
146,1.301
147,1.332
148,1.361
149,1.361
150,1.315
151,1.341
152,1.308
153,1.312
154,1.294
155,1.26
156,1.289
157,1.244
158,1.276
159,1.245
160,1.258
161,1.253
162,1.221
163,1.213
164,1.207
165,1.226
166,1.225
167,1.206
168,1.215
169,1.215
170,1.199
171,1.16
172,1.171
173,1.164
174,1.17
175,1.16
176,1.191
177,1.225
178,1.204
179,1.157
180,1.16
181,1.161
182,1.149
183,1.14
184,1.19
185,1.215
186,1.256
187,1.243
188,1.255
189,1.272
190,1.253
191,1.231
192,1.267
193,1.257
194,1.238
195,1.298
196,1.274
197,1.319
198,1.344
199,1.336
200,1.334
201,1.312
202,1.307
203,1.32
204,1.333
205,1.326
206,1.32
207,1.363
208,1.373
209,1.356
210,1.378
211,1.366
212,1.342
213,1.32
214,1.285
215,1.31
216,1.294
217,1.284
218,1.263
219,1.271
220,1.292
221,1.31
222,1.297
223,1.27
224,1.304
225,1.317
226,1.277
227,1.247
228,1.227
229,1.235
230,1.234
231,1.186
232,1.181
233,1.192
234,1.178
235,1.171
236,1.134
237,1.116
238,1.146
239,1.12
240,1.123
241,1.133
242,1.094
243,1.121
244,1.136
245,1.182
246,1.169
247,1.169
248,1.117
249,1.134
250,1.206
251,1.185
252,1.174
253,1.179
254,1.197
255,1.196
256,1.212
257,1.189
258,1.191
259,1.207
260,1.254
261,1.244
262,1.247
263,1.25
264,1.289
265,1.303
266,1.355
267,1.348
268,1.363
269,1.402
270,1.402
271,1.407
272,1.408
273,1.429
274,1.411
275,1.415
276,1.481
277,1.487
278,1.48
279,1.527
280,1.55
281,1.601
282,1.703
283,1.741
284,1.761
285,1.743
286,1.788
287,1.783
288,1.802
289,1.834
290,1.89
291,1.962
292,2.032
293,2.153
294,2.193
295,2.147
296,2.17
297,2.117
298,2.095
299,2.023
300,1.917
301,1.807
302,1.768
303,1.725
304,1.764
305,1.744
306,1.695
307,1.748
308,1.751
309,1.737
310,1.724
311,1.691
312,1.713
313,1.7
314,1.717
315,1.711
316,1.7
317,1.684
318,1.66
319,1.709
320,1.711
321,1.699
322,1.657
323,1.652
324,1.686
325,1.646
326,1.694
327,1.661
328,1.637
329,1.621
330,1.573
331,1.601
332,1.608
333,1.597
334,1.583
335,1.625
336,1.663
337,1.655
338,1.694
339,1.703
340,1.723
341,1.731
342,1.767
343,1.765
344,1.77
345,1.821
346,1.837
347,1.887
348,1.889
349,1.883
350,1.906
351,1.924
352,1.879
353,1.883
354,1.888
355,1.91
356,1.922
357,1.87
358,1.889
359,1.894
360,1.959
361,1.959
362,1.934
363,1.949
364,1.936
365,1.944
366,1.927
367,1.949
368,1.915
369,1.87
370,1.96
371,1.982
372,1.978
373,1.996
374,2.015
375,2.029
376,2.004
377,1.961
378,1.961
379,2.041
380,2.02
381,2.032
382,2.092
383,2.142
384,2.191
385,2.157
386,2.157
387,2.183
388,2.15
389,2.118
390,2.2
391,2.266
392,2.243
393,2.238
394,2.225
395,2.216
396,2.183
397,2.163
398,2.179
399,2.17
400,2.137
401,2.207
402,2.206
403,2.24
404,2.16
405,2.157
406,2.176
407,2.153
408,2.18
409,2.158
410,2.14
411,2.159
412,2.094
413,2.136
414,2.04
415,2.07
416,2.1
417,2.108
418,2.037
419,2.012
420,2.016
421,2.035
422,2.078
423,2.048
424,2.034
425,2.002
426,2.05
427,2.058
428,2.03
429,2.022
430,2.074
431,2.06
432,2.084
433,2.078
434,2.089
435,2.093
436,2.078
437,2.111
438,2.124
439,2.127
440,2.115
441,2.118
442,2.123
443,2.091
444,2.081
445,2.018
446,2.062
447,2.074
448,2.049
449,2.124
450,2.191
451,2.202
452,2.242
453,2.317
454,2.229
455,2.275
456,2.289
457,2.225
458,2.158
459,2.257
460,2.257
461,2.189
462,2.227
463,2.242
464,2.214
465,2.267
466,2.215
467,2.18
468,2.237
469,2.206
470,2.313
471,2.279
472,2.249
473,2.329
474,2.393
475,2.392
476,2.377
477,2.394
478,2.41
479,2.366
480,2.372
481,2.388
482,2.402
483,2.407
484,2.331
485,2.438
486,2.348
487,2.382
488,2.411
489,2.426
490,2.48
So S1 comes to 1.7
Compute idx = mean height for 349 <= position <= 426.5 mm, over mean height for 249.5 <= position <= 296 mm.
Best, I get 1.36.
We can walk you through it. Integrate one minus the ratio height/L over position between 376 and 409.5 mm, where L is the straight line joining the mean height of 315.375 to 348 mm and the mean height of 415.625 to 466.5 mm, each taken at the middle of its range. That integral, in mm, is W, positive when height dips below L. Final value -3.77 mm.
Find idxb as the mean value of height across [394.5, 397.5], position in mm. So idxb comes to 2.19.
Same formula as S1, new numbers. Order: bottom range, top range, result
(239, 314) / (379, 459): 1.39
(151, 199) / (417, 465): 1.72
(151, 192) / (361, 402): 1.70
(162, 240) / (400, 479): 1.73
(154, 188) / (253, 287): 1.17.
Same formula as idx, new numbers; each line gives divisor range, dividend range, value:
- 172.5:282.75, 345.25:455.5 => 1.63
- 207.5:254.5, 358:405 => 1.69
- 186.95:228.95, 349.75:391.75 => 1.54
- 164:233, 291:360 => 1.42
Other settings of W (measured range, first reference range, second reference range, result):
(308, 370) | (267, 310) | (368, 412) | 4.90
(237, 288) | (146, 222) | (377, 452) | 7.30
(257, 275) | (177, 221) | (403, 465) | 2.34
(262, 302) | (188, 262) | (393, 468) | -4.77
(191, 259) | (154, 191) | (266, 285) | 5.55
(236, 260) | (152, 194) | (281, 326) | 6.10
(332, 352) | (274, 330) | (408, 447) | 1.09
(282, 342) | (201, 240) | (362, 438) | -3.25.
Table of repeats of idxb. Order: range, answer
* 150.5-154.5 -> 1.31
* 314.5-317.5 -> 1.7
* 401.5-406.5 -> 2.19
